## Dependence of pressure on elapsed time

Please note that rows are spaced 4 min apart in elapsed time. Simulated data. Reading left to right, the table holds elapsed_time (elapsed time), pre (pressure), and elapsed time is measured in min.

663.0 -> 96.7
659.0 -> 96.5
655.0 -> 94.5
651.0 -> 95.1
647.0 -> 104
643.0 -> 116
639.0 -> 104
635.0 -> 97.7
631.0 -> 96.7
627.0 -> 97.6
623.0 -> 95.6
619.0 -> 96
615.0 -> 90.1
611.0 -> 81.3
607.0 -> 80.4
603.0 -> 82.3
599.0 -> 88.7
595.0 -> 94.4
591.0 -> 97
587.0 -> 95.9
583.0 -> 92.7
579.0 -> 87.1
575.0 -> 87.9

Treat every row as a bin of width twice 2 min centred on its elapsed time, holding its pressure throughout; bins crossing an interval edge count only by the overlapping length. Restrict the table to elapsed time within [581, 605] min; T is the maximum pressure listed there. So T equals 97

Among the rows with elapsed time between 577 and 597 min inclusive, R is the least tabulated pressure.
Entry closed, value 87.1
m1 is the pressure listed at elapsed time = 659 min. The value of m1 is 96.5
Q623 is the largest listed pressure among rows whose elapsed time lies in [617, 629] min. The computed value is 97.6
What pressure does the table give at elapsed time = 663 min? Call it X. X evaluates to 96.7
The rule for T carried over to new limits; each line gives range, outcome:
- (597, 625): 96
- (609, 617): 90.1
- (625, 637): 97.7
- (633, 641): 104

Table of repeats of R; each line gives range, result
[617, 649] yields 95.6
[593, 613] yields 80.4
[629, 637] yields 96.7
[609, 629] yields 81.3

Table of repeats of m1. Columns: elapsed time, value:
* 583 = 92.7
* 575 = 87.9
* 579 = 87.1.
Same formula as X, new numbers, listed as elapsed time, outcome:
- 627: 97.6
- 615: 90.1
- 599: 88.7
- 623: 95.6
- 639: 104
